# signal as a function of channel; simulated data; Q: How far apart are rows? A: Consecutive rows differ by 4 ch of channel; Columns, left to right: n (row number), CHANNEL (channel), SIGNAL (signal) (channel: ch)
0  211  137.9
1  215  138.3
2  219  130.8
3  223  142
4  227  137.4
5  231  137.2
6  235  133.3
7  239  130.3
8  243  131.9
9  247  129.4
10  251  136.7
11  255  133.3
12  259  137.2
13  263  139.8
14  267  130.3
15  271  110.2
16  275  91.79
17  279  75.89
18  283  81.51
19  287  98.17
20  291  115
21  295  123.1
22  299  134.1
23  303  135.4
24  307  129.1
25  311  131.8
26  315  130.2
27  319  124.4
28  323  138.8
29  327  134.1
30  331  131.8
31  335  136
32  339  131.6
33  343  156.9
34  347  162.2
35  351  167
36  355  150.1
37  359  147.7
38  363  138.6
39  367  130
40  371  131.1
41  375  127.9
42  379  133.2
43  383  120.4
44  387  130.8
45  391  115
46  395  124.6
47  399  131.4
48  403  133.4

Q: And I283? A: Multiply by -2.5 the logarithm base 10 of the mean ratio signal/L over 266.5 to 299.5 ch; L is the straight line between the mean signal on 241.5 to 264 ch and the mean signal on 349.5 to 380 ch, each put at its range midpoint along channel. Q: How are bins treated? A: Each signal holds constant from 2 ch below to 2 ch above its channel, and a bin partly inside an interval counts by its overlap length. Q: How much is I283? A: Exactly 0.29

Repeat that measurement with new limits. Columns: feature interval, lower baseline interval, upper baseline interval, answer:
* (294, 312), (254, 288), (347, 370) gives -0.060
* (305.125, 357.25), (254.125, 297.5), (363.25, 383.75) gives -0.149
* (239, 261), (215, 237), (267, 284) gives -0.151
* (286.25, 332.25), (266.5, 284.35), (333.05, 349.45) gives -0.052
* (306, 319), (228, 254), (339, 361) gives 0.139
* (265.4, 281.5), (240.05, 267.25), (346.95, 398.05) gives 0.314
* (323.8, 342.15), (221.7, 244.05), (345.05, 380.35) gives 0.049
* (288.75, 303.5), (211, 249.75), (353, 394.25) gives 0.067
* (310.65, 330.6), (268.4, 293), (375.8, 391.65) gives -0.219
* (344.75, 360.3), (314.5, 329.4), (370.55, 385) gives -0.208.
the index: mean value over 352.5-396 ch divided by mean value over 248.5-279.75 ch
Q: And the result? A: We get 1.1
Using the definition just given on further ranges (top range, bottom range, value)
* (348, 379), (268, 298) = 1.40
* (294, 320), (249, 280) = 1.08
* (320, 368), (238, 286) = 1.21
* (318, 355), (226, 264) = 1.07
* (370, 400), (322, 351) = 0.88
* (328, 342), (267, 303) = 1.26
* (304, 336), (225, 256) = 0.99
